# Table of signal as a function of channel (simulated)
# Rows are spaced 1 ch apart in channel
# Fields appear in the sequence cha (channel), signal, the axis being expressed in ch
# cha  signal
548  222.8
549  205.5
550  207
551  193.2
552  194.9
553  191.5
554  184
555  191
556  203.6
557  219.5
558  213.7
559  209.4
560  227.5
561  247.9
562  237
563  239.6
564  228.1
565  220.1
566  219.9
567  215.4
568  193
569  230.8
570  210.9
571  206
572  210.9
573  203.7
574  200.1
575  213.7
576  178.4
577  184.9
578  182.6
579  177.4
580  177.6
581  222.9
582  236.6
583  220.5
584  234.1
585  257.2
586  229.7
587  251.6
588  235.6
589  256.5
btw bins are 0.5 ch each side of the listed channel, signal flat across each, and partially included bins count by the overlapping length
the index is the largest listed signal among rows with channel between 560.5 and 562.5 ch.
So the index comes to 247.9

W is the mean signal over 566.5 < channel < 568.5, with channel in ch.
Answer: 204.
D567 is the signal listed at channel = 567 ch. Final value 215.4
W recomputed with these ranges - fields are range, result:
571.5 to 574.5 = 205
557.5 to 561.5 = 225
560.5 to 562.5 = 242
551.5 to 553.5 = 193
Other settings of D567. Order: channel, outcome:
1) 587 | 251.6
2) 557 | 219.5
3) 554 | 184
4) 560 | 227.5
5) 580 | 177.6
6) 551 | 193.2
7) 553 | 191.5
